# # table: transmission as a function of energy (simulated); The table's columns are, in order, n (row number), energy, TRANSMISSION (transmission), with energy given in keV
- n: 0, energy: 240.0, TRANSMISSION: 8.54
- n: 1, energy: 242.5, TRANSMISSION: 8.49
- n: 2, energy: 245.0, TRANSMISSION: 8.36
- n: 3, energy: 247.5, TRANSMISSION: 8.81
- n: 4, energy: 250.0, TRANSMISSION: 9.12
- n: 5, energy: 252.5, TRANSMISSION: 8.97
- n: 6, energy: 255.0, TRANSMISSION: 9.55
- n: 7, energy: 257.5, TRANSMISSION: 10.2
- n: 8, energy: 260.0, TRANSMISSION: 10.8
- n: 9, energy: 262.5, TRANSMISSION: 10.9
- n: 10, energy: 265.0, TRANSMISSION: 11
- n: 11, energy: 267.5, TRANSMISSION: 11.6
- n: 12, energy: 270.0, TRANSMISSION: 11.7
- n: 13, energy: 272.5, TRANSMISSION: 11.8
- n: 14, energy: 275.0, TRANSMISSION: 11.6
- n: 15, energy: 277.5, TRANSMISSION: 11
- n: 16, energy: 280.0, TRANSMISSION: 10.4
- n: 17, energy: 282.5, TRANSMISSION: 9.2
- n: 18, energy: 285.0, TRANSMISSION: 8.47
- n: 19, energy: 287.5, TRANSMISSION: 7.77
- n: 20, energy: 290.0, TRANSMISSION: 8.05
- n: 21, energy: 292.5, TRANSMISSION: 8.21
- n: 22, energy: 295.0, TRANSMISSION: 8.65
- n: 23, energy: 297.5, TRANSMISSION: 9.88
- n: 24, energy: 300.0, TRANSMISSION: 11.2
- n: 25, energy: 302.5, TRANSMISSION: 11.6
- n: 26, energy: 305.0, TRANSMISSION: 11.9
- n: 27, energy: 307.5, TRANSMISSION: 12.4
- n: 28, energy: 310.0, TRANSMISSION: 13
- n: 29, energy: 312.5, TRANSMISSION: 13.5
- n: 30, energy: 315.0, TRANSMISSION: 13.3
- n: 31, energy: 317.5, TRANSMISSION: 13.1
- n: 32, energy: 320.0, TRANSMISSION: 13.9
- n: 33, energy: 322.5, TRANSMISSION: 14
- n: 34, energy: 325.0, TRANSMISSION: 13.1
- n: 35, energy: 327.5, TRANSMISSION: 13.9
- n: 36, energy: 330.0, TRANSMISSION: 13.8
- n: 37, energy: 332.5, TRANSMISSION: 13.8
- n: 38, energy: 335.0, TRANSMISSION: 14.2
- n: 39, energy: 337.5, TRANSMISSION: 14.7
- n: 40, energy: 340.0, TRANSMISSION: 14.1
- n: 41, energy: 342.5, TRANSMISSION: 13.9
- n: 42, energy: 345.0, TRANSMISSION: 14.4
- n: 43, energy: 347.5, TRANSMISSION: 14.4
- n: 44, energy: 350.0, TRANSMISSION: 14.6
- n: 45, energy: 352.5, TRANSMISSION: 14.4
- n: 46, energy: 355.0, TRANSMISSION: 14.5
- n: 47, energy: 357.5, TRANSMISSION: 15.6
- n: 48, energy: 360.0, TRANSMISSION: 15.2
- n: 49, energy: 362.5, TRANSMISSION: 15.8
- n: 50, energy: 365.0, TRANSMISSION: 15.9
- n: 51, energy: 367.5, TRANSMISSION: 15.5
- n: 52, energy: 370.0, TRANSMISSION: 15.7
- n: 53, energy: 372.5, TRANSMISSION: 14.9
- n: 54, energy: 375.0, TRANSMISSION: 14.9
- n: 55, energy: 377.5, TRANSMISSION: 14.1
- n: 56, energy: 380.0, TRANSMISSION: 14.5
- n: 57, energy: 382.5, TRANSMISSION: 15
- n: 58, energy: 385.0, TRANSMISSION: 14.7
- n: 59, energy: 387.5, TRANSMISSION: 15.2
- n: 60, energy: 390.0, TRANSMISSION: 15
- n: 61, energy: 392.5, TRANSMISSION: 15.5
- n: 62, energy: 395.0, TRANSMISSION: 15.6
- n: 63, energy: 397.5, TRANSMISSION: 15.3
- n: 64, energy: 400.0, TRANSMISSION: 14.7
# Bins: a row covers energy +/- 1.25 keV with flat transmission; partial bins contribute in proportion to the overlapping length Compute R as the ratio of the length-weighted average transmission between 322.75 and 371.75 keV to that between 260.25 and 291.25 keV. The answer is 1.42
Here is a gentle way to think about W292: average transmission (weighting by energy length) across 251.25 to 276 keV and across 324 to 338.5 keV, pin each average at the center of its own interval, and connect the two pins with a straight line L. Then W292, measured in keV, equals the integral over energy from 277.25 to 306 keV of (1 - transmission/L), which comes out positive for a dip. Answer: 5.9 keV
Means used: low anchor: 10.8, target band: 9.63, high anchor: 13.9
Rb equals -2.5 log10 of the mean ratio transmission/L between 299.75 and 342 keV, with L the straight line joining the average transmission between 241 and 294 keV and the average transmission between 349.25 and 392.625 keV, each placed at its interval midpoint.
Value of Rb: -0.07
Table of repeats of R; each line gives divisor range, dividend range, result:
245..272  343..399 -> 1.47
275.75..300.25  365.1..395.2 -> 1.63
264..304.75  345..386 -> 1.47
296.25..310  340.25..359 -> 1.26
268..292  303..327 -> 1.31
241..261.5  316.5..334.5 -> 1.47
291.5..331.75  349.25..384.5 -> 1.23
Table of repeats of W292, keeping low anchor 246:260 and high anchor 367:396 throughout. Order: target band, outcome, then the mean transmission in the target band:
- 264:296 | 1.8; 9.96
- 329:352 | -1.7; 14.2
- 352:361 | -0.7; 15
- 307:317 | -0.9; 13.1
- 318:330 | -1.1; 13.7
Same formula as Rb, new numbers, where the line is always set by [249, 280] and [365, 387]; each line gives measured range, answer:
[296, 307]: 0.088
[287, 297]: 0.374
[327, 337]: -0.056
